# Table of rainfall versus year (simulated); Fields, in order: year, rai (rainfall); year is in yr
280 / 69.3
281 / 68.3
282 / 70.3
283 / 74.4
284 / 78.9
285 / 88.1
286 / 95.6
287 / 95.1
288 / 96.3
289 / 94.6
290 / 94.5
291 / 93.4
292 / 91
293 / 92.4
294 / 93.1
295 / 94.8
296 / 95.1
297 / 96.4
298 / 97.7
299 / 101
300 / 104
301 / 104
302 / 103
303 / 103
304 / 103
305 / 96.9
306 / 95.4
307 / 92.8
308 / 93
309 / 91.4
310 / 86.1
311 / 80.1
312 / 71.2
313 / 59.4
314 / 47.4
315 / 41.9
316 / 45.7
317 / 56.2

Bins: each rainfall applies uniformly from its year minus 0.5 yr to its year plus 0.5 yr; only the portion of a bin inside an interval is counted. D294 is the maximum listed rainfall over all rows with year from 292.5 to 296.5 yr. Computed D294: 95.1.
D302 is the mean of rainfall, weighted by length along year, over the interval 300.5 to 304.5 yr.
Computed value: 103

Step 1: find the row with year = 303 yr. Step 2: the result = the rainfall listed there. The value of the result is 103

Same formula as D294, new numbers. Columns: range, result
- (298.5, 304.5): 104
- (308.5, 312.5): 91.4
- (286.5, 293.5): 96.3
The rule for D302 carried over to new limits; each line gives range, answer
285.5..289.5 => 95.4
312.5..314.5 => 53.4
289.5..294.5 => 92.9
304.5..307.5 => 95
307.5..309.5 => 92.2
